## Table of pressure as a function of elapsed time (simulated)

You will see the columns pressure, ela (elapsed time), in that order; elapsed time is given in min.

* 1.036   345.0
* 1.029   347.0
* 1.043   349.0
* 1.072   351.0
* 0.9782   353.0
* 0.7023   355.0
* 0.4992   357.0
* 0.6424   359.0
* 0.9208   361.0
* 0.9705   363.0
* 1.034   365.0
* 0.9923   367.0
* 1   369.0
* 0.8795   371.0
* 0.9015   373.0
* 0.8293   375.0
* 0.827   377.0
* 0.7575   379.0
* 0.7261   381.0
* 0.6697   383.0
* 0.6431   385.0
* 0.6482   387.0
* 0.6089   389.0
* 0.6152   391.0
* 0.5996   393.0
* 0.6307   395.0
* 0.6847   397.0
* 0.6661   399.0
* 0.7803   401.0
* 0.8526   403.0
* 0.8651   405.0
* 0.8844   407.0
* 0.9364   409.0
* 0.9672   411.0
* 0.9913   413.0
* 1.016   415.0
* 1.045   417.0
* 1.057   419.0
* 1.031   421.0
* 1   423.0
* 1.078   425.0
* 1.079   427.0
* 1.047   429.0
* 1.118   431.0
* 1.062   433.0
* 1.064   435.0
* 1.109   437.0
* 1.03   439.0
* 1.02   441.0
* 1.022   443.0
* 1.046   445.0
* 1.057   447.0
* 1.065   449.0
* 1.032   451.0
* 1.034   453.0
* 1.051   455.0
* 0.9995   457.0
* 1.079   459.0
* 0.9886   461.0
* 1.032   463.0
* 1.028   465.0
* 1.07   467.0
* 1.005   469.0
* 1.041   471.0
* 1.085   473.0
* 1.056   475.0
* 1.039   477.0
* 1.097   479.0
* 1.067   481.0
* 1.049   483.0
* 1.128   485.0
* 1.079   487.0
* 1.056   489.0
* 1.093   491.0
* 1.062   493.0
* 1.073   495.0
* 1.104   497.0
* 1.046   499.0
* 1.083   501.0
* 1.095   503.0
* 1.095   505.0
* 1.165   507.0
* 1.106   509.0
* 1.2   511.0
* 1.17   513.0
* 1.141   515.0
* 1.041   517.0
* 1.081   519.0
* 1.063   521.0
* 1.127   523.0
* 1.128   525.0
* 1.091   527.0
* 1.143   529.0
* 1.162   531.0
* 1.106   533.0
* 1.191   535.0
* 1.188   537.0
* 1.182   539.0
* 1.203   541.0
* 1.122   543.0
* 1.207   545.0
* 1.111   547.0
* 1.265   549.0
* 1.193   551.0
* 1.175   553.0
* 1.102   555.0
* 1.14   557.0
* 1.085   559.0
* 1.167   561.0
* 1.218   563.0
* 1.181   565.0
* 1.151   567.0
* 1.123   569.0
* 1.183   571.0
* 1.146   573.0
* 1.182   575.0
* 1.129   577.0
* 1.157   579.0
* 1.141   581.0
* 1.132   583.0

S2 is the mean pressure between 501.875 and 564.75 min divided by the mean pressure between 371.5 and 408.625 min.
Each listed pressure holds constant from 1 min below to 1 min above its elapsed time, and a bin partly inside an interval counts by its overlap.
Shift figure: 1.55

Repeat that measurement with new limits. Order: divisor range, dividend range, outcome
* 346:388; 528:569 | 1.38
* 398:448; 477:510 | 1.09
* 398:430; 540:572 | 1.22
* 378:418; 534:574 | 1.50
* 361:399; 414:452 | 1.35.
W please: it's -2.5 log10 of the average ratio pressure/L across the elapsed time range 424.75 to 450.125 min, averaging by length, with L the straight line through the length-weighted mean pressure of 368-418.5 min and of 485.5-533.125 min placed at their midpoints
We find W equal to -0.16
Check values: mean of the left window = 0.804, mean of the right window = 1.1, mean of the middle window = 1.06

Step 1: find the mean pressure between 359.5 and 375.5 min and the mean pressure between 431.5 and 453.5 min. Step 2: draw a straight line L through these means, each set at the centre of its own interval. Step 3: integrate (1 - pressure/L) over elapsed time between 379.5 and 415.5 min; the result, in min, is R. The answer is 8.1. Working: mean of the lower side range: 0.935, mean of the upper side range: 1.05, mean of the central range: 0.762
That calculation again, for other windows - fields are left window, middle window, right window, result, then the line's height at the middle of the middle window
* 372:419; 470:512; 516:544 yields -2.2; 1.03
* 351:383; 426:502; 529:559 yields -2.9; 1.02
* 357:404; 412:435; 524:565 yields -4.6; 0.873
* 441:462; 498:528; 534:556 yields 0.5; 1.13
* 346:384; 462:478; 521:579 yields -0.2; 1.03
